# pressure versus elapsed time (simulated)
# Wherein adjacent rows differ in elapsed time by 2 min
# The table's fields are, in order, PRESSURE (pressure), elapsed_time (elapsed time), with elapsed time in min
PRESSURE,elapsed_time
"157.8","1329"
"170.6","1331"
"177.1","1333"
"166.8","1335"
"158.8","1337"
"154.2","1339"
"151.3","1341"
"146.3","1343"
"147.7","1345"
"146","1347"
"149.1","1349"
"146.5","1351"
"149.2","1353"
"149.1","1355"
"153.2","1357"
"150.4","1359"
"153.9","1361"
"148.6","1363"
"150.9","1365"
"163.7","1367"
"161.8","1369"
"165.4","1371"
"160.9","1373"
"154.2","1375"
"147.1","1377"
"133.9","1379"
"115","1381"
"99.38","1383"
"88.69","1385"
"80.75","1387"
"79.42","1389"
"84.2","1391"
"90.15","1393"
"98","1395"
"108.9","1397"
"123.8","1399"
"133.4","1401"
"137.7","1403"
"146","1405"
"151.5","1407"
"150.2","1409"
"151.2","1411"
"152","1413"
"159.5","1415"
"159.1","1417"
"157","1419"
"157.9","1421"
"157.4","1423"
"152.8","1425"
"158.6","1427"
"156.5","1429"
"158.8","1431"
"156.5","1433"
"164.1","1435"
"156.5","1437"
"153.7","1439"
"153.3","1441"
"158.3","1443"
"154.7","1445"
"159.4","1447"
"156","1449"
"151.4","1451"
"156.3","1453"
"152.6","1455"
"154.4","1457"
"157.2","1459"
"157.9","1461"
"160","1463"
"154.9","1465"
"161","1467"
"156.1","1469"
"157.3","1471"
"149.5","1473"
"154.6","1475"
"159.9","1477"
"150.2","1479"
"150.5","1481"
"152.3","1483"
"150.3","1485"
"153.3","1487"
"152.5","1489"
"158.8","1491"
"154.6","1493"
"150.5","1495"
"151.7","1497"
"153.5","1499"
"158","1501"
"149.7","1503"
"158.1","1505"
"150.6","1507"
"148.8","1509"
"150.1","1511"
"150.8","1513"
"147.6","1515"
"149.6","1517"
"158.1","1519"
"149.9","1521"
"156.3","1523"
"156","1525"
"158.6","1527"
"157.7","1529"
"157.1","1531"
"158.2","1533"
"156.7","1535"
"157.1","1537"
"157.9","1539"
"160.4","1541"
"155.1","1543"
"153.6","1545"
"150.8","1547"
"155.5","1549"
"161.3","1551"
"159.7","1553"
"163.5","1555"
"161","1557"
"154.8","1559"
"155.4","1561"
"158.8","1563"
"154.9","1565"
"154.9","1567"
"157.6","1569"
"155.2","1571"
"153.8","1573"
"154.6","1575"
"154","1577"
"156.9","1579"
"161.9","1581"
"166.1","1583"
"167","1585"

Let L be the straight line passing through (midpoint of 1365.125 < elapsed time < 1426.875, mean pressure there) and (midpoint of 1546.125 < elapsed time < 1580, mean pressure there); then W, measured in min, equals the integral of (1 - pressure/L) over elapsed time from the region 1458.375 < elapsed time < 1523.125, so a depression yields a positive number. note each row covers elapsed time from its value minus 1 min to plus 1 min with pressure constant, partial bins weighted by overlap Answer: -2.9 min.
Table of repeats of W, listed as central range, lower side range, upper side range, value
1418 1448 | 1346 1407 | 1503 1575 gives -3.5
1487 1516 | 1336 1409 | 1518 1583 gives -0.3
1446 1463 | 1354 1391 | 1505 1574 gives -1.3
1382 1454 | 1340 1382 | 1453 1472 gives 6.9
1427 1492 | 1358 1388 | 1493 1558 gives -3.5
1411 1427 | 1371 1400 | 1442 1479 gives -2.9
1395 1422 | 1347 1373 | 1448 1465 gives 1.9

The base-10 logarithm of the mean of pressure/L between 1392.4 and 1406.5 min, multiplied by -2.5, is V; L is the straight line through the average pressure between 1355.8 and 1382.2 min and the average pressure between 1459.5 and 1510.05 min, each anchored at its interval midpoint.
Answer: 0.237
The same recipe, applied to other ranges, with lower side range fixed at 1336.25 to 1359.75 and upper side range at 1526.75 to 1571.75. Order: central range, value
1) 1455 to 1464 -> -0.020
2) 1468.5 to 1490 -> 0.010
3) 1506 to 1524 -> 0.033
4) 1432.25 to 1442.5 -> -0.026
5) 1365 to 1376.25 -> -0.064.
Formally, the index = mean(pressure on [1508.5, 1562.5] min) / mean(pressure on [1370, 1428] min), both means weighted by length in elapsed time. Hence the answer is 1.17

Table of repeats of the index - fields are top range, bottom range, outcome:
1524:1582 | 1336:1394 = 1.14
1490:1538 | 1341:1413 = 1.14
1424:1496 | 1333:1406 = 1.14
